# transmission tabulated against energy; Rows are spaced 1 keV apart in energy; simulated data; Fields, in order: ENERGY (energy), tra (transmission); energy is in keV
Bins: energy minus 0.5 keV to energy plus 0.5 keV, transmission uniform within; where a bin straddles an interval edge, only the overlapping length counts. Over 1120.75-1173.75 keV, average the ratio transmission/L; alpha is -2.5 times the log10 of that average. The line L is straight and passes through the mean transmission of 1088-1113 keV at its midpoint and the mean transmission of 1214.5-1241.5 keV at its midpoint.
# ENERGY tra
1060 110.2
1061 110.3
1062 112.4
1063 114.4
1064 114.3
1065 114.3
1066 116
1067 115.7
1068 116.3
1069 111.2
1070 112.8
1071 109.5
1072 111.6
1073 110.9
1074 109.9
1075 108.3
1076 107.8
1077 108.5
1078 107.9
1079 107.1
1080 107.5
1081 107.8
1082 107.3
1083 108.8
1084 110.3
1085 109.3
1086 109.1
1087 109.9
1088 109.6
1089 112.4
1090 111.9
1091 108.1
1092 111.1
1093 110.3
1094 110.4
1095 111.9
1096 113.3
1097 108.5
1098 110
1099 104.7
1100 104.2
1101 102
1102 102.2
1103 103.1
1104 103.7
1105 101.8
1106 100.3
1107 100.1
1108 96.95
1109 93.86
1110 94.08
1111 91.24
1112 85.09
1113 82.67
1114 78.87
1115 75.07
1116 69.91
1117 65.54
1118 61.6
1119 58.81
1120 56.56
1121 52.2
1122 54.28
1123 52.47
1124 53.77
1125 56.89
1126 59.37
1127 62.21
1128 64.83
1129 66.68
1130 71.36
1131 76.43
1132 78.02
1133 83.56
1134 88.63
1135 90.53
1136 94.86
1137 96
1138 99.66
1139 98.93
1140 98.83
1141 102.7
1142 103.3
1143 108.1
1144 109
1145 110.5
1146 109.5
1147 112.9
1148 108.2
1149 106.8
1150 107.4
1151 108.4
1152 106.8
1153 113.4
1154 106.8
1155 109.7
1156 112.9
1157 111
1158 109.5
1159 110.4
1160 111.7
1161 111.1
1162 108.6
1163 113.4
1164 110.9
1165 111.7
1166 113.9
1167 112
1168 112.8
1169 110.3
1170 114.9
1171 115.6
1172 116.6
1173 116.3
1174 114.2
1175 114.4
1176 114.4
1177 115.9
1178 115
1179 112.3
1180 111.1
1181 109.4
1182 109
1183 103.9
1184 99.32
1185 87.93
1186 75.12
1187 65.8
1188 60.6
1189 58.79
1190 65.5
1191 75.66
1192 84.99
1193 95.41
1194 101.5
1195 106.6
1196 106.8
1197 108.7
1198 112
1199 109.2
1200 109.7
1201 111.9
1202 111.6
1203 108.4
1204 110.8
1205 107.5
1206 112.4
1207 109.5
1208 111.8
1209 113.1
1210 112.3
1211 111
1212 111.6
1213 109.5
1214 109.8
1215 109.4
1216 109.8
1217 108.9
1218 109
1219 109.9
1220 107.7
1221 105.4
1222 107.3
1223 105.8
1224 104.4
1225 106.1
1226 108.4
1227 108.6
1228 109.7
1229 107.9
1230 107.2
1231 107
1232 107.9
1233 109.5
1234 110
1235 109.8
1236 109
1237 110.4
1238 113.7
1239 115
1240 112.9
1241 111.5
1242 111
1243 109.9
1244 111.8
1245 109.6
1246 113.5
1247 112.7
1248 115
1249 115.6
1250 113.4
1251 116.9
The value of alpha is 0.09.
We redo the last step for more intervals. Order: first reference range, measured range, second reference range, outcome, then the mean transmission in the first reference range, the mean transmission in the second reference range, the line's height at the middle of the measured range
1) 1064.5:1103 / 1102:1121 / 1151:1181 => 0.297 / 110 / 112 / 110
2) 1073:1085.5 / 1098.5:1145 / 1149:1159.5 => 0.282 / 108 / 109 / 109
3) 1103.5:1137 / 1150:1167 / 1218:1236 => -0.250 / 76.7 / 108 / 87.9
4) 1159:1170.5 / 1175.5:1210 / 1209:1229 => 0.100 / 112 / 109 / 110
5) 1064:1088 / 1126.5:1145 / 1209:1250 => 0.231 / 110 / 110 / 110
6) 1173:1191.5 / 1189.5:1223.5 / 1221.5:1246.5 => -0.039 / 95.5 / 110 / 102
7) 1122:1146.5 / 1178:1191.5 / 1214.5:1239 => 0.105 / 84.2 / 109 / 97.5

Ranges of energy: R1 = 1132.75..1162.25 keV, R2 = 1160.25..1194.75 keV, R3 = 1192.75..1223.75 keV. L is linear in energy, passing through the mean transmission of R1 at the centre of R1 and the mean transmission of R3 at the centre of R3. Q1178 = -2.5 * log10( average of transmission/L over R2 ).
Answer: 0.05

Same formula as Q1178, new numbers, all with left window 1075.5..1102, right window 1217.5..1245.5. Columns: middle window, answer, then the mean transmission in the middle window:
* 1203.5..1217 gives -0.01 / 111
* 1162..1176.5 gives -0.04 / 113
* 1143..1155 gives 0.00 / 109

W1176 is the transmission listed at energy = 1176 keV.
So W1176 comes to 114.4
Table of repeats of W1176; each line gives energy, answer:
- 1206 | 112.4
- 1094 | 110.4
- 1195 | 106.6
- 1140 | 98.83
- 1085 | 109.3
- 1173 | 116.3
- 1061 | 110.3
